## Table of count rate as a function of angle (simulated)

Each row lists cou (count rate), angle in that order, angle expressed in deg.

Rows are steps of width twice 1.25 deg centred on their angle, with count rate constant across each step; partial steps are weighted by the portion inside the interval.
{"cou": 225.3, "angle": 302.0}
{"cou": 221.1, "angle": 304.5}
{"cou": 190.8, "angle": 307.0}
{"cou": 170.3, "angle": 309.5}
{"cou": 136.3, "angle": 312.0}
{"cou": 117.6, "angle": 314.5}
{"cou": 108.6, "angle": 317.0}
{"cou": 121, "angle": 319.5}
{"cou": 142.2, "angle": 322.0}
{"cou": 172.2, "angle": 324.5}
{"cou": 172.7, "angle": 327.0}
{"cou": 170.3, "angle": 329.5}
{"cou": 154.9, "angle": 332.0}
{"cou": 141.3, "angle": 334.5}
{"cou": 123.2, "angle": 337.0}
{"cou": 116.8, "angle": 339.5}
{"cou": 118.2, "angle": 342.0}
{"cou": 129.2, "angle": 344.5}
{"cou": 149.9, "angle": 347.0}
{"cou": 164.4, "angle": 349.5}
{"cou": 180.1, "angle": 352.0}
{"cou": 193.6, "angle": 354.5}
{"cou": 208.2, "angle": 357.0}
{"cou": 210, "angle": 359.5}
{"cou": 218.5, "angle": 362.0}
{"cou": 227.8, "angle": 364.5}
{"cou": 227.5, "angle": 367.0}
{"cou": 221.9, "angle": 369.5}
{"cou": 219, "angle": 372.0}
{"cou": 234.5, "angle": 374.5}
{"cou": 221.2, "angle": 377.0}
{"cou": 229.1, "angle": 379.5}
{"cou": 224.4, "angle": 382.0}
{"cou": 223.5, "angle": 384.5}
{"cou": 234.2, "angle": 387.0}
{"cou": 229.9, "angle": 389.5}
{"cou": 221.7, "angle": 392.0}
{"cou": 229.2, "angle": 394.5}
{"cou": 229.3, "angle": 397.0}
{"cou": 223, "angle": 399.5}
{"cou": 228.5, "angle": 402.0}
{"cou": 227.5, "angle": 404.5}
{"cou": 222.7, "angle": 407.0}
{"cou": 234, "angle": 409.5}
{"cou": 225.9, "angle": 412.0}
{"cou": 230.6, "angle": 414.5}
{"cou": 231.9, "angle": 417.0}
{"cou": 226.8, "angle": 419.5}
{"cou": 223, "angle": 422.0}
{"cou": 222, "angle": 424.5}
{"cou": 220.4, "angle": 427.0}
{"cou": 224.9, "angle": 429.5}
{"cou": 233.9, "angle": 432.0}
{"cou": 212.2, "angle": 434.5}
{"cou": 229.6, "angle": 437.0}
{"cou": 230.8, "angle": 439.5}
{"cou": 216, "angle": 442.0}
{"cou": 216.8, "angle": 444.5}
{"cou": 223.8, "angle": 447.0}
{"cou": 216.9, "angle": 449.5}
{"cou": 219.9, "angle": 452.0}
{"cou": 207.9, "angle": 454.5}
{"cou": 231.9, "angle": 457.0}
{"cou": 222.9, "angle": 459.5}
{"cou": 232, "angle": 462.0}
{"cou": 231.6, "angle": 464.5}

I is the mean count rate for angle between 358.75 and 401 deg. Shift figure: 225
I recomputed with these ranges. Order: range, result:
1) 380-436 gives 226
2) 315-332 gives 147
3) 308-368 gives 161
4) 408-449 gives 225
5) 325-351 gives 145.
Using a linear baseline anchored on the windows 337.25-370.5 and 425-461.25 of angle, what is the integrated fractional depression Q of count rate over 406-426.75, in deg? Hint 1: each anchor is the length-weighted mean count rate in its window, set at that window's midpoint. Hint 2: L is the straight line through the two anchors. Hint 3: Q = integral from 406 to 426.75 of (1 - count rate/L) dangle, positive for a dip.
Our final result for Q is -1.7 deg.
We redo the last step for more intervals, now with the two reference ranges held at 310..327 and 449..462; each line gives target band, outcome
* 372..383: -3.4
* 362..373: -3.7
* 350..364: -3.5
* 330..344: 1.5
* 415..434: -2.2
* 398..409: -2.1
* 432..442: -0.7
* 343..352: 0.2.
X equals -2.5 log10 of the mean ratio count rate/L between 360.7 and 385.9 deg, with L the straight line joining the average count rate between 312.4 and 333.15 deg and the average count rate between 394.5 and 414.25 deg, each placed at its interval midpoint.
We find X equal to -0.15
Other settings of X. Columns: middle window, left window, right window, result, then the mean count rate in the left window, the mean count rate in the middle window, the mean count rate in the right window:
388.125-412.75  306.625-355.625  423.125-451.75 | -0.159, 148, 227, 222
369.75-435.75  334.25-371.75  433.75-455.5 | -0.134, 177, 226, 220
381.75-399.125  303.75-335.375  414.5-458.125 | -0.161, 154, 227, 223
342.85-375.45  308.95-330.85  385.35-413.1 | -0.060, 145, 197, 228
